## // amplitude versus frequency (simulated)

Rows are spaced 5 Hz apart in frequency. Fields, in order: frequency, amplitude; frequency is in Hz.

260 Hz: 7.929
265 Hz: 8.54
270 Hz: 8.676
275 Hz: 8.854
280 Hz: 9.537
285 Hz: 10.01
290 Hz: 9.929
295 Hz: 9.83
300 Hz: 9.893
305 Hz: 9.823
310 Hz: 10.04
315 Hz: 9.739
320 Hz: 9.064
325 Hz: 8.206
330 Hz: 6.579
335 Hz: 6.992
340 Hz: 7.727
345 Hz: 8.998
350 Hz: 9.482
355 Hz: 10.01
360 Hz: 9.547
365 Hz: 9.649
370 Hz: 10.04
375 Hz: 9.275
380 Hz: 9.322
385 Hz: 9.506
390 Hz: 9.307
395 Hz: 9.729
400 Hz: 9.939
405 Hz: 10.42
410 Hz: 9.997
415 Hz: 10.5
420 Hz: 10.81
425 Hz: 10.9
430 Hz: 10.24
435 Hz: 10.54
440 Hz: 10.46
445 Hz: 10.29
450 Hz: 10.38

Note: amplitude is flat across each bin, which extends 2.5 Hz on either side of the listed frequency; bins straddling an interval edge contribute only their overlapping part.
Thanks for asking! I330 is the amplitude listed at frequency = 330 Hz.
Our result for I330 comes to 6.579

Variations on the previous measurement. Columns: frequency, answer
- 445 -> 10.29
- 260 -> 7.929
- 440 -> 10.46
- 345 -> 8.998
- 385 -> 9.506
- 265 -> 8.54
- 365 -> 9.649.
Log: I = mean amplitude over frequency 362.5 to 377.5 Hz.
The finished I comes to 9.65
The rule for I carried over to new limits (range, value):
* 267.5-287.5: 9.27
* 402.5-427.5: 10.5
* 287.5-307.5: 9.87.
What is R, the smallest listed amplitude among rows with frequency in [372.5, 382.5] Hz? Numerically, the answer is 9.275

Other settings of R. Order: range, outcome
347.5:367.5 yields 9.482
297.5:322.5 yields 9.064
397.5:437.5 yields 9.939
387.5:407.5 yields 9.307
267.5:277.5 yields 8.676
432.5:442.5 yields 10.46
